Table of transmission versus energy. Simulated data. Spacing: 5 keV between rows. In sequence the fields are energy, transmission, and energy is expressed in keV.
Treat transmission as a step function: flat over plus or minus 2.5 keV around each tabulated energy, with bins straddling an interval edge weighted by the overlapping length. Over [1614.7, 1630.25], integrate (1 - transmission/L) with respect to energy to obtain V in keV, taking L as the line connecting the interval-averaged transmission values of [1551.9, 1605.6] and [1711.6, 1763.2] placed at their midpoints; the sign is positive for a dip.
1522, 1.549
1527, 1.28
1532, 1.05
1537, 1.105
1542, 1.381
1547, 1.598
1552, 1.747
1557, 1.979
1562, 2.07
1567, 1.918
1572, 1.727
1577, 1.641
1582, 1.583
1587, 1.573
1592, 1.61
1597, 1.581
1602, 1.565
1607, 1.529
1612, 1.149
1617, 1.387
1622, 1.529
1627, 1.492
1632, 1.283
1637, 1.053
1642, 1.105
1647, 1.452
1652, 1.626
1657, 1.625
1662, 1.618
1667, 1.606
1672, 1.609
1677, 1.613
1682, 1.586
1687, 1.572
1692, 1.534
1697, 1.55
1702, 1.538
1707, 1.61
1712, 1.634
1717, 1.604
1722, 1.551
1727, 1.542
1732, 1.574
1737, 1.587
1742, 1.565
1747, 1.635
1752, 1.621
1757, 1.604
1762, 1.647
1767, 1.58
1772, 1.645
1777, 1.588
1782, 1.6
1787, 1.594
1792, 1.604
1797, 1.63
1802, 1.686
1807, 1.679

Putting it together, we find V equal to 2.07 keV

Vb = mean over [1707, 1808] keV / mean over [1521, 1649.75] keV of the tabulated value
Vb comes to 1.07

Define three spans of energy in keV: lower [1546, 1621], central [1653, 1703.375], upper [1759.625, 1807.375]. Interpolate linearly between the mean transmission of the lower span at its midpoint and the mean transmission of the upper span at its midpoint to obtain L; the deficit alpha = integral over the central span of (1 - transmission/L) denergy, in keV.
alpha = 1.4 keV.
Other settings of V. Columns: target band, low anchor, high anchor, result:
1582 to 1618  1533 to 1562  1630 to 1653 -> -2.0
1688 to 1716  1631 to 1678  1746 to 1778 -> -0.8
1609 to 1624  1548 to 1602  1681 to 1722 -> 2.9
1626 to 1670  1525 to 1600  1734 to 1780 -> 4.7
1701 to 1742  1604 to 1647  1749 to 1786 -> -1.7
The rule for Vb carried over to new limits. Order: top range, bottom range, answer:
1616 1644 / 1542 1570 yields 0.72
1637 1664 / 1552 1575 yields 0.76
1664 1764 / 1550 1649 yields 1.03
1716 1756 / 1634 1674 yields 1.09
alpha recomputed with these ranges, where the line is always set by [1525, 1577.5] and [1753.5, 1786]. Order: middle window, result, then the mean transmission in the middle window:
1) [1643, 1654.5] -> 0.84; 1.48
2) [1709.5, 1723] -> 0.04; 1.6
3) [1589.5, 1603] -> 0.07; 1.59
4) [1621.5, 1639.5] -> 3.15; 1.32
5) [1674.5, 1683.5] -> 0.01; 1.6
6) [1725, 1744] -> 0.47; 1.57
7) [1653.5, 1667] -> -0.15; 1.62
